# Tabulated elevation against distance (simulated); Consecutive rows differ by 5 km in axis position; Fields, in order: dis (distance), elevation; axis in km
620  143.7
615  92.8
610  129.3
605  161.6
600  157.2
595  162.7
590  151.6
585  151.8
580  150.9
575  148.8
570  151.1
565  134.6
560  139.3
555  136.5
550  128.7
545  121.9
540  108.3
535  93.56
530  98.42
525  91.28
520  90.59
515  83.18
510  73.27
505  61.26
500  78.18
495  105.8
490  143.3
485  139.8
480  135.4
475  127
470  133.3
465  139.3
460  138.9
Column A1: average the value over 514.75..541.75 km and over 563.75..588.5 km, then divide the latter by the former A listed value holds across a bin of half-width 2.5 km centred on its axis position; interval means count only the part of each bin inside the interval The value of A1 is 1.56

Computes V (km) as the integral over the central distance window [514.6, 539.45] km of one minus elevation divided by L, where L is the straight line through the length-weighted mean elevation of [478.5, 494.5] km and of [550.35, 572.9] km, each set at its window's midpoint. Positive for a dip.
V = 7.98 km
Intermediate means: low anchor 136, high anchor 139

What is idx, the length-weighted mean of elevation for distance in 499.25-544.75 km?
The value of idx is 88.5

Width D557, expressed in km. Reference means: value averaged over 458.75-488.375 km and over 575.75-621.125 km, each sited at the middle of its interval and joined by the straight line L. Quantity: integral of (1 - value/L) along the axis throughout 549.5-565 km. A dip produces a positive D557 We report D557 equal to 0.7 km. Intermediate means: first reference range 136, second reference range 145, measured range 136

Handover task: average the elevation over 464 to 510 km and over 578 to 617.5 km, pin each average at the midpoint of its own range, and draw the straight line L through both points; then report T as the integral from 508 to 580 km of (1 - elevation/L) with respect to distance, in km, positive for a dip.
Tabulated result 8.5 km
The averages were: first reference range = 115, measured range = 116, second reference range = 145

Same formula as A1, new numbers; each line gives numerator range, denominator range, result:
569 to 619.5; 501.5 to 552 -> 1.54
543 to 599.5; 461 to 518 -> 1.29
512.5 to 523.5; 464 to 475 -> 0.65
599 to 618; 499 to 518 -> 1.81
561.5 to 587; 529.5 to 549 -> 1.36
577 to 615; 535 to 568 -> 1.18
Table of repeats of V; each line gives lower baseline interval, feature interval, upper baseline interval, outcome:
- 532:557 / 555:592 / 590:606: -1.7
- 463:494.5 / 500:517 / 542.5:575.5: 7.8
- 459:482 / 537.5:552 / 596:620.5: 1.8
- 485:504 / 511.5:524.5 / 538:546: 2.9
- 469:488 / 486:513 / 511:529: 4.3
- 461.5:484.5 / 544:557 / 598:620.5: 0.5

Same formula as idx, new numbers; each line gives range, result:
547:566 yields 134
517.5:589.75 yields 126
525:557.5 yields 113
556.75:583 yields 145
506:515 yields 74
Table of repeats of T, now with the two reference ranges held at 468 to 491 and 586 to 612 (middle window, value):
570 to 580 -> 0.0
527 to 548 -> 5.6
